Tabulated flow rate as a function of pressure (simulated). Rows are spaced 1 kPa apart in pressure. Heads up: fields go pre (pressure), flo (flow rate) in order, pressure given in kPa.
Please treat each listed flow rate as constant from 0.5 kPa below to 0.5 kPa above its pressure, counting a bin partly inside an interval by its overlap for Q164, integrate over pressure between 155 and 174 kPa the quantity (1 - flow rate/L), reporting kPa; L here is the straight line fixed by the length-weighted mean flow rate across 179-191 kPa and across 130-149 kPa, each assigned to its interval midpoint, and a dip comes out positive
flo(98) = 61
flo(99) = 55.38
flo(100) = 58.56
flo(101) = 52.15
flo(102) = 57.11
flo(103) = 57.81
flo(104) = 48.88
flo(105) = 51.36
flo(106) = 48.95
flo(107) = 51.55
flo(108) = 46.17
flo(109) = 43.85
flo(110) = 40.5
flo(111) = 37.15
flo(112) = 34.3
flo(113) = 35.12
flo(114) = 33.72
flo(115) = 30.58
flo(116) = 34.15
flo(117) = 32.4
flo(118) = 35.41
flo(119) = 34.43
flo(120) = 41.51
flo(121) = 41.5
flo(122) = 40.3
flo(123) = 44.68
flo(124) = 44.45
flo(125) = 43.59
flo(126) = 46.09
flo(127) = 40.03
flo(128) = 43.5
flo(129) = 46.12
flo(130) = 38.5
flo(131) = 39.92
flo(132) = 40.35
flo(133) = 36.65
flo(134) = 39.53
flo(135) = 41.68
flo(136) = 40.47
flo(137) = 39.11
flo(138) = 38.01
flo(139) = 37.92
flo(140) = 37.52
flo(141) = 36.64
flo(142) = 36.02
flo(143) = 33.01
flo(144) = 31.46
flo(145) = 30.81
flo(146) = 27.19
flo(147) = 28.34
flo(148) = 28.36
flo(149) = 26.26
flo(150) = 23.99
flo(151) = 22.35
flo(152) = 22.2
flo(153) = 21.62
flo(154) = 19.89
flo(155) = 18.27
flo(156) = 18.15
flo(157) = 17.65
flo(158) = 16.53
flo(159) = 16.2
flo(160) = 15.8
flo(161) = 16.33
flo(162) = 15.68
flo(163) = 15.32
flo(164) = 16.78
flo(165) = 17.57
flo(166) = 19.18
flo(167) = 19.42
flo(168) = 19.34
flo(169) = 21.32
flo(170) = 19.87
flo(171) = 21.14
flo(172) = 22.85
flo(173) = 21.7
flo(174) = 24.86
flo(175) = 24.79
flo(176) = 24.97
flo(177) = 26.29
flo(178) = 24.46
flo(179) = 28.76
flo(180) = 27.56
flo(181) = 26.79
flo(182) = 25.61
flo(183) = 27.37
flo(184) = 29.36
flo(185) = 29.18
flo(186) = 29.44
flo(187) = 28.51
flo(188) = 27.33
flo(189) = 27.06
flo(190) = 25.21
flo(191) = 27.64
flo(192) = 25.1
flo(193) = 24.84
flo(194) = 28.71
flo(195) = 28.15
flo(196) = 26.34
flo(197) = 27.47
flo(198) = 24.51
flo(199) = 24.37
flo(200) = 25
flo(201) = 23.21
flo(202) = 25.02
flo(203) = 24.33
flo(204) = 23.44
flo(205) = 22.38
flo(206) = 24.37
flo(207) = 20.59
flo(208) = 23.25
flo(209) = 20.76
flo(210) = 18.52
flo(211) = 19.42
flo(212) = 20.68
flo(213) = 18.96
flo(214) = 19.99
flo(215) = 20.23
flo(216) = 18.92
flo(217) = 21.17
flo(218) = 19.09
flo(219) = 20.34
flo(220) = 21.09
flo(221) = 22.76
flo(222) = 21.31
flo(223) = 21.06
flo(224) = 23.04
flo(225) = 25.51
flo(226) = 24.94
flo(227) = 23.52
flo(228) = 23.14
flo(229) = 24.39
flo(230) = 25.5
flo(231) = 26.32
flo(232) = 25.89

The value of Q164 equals 7.7 kPa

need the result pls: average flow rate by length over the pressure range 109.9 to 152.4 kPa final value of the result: 36.2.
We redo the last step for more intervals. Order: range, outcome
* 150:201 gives 23.1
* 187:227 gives 23.3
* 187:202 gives 26.1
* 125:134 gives 41.4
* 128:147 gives 37.2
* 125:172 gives 28.3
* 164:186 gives 23.9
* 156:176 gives 19.2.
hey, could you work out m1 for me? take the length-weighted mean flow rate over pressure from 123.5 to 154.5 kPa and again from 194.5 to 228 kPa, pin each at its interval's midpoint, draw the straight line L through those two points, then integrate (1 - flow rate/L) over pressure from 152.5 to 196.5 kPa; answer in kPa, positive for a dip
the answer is 8.3 kPa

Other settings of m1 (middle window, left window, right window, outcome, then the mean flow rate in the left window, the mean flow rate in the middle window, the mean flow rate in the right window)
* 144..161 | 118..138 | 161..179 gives 4.3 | 41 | 22.2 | 21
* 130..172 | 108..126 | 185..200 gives 8.9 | 38.5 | 26.5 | 26.8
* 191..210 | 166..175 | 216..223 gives -3.1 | 21.4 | 24.5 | 20.8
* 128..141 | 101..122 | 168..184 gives -1.4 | 42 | 39.7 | 24.5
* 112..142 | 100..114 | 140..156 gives -2.0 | 46.5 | 39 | 27.1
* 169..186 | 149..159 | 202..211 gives -3.4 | 20.2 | 25.3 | 22.2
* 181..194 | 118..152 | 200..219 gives -0.7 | 36.7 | 27.3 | 21.4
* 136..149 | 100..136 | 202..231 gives 1.3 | 42.3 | 33.7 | 22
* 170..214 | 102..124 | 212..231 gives 4.0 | 41.6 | 24.8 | 22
